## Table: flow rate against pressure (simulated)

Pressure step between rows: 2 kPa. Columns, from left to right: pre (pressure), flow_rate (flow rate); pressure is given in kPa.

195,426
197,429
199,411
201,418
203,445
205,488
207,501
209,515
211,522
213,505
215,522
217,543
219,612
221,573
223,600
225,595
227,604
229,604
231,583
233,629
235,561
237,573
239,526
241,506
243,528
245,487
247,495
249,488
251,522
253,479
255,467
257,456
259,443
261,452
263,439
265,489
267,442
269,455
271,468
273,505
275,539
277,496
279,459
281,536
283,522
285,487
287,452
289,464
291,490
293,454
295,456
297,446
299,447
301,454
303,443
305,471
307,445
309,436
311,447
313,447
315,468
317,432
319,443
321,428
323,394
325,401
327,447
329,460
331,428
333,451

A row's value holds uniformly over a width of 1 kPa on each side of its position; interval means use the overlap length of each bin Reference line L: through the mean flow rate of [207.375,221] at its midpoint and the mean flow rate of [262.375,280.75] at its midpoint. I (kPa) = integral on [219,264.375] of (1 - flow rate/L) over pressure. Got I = -1.6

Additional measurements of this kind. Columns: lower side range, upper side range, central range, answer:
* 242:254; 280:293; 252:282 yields 1.2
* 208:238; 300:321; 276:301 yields 0.2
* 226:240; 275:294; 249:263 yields 1.9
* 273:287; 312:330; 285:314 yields 1.0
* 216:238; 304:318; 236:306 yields 4.6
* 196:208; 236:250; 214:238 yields -4.7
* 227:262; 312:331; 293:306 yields 0.2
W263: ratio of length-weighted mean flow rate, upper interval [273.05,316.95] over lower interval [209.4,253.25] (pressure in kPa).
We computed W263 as 0.9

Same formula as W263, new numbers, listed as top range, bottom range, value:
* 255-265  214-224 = 0.80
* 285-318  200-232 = 0.84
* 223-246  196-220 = 1.15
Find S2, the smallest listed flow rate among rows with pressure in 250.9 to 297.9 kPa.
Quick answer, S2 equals 439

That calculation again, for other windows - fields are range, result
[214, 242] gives 506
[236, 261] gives 443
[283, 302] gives 446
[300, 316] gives 436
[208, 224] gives 505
